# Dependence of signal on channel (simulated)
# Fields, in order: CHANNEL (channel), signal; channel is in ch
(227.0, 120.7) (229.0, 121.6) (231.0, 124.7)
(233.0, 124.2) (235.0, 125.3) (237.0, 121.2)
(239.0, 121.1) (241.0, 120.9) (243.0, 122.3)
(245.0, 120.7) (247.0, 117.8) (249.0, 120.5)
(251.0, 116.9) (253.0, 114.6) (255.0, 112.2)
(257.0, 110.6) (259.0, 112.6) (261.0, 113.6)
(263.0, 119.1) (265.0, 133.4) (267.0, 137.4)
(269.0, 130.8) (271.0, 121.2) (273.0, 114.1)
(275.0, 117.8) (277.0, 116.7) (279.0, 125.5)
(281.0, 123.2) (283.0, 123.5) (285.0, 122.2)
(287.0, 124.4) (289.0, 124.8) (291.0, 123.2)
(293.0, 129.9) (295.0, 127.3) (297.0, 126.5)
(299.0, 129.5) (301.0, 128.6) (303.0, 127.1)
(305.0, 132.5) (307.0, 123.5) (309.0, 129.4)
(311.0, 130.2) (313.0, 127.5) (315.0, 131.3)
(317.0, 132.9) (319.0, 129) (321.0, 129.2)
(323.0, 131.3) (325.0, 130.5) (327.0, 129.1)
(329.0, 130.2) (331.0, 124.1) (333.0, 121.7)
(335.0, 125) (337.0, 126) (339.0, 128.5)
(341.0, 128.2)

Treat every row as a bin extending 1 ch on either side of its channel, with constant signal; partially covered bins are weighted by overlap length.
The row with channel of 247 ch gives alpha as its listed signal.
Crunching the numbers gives 117.8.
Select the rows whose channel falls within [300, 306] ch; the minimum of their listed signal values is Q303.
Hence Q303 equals 127.1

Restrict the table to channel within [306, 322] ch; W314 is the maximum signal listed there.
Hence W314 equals 132.9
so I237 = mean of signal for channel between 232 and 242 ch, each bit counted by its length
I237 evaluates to 123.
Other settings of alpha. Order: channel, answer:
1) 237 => 121.2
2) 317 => 132.9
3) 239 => 121.1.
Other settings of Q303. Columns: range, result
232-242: 120.9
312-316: 127.5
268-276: 114.1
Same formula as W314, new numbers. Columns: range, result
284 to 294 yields 129.9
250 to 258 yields 116.9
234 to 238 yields 125.3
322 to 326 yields 131.3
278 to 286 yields 125.5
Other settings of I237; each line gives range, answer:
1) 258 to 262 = 113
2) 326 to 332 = 128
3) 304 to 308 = 128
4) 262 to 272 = 128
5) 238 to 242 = 121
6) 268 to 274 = 122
